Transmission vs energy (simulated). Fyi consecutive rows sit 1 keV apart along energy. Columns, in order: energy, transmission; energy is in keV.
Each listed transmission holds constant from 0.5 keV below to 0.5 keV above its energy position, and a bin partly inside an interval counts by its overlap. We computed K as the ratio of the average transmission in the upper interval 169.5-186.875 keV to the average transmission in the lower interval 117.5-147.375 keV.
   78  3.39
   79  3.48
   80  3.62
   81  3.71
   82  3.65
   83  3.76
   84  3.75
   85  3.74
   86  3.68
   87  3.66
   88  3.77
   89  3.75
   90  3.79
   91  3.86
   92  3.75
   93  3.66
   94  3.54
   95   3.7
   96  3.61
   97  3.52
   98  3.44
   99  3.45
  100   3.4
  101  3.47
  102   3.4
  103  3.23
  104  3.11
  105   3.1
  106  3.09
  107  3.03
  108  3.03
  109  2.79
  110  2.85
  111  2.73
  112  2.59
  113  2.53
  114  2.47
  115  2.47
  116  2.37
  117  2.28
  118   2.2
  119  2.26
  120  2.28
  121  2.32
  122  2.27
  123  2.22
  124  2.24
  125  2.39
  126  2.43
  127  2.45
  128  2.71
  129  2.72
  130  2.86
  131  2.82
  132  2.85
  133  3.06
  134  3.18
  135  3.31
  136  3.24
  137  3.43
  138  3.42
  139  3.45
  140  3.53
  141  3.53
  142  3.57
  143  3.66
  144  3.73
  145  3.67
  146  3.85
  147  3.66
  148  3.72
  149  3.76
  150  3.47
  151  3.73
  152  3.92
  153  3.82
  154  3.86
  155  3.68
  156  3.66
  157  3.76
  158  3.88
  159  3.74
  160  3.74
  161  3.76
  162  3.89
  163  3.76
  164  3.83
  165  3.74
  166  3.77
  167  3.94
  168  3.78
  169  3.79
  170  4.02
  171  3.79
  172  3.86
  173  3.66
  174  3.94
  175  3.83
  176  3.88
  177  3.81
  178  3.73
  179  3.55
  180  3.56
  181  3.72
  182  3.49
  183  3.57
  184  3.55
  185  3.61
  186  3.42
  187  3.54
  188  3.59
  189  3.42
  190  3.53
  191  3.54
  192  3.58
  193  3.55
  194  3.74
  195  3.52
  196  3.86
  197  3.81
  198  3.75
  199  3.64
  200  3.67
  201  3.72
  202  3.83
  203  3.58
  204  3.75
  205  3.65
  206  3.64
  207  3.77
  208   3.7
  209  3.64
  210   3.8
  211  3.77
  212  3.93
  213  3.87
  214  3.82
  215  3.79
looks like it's 1.24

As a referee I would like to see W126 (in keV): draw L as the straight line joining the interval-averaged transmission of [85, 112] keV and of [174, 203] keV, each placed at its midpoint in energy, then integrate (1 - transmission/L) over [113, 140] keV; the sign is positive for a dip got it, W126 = 6.1 keV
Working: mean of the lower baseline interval 3.39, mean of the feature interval 2.69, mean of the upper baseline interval 3.65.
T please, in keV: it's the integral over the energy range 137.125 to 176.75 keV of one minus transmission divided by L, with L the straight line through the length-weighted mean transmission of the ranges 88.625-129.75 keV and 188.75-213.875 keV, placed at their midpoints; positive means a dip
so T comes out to -4.9 keV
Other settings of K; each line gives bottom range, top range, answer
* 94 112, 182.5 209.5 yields 1.13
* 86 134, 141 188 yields 1.25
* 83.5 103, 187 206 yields 1.01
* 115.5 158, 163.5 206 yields 1.18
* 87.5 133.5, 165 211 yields 1.25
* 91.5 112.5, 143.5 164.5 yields 1.15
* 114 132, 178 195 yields 1.46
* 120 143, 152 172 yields 1.31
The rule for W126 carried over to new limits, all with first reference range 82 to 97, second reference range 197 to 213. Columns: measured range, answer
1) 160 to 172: -0.3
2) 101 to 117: 3.7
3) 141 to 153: 0.1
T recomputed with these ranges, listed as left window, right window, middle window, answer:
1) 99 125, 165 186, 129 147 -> -1.2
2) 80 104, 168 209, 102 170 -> 8.3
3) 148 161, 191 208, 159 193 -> 0.2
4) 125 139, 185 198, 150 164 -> -2.4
